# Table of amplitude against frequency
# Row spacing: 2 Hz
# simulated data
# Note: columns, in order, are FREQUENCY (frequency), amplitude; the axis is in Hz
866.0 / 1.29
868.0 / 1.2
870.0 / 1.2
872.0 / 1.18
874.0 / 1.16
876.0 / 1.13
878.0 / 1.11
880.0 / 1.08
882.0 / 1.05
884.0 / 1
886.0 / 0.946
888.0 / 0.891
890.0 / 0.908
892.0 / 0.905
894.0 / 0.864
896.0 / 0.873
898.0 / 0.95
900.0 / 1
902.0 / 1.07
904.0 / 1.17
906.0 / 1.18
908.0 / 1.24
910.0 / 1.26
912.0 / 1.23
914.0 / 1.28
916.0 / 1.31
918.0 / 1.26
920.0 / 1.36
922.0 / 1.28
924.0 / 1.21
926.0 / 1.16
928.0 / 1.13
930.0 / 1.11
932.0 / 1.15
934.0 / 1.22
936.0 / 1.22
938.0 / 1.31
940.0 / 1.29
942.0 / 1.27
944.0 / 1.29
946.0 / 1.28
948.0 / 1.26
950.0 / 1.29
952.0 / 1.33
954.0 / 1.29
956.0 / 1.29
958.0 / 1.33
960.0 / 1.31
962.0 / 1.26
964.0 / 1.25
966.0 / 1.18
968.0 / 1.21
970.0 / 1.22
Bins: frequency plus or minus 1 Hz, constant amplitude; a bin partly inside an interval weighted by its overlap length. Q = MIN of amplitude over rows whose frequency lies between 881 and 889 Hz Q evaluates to 0.891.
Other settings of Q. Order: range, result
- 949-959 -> 1.29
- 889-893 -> 0.905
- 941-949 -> 1.26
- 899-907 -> 1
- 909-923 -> 1.23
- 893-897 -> 0.864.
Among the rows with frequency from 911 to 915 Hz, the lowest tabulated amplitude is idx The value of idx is 1.23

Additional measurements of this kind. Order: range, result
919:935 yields 1.11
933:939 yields 1.22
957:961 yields 1.31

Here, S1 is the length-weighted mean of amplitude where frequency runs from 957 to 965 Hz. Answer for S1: 1.29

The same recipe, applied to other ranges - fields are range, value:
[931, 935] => 1.19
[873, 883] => 1.11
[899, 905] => 1.08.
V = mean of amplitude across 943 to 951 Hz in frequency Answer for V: 1.28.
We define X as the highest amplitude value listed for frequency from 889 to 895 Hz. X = 0.908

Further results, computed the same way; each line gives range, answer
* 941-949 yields 1.29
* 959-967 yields 1.31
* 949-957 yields 1.33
